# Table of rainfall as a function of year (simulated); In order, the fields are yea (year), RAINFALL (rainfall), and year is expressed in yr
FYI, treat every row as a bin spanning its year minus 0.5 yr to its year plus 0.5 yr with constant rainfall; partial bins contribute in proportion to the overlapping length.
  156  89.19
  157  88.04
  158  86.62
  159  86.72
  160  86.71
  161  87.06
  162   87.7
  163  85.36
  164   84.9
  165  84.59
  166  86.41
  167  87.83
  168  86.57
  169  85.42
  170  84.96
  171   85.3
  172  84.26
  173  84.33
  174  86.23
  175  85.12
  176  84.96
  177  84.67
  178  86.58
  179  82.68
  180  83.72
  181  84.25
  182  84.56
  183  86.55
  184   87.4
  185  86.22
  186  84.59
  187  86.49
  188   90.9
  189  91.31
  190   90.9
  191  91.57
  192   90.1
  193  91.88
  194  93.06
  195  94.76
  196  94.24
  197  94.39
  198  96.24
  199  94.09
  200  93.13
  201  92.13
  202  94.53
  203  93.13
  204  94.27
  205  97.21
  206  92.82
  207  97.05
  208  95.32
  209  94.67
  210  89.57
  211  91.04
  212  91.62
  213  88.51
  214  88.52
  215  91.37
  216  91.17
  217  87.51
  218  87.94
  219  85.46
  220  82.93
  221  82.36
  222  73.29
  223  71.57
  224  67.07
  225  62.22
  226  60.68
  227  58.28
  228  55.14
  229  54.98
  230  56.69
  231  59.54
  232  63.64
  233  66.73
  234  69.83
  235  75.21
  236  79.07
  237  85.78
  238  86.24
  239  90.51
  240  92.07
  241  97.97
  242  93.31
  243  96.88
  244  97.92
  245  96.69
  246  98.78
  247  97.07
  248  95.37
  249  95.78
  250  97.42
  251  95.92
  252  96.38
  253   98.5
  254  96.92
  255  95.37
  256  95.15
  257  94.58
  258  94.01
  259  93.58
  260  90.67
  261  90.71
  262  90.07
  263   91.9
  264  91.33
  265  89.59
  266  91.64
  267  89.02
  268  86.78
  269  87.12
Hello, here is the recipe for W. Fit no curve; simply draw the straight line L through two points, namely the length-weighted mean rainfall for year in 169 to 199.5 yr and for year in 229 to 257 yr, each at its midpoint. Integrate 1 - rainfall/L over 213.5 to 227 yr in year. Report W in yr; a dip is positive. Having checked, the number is 1.4 yr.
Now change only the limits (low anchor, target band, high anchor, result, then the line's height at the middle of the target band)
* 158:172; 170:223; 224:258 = -2.5 yr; 85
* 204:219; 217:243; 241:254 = 5.3 yr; 94.2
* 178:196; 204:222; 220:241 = -2.7 yr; 78.3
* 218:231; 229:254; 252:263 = -1.4 yr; 81.4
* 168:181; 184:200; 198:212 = -0.2 yr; 90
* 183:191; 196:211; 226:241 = -2.1 yr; 82.4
